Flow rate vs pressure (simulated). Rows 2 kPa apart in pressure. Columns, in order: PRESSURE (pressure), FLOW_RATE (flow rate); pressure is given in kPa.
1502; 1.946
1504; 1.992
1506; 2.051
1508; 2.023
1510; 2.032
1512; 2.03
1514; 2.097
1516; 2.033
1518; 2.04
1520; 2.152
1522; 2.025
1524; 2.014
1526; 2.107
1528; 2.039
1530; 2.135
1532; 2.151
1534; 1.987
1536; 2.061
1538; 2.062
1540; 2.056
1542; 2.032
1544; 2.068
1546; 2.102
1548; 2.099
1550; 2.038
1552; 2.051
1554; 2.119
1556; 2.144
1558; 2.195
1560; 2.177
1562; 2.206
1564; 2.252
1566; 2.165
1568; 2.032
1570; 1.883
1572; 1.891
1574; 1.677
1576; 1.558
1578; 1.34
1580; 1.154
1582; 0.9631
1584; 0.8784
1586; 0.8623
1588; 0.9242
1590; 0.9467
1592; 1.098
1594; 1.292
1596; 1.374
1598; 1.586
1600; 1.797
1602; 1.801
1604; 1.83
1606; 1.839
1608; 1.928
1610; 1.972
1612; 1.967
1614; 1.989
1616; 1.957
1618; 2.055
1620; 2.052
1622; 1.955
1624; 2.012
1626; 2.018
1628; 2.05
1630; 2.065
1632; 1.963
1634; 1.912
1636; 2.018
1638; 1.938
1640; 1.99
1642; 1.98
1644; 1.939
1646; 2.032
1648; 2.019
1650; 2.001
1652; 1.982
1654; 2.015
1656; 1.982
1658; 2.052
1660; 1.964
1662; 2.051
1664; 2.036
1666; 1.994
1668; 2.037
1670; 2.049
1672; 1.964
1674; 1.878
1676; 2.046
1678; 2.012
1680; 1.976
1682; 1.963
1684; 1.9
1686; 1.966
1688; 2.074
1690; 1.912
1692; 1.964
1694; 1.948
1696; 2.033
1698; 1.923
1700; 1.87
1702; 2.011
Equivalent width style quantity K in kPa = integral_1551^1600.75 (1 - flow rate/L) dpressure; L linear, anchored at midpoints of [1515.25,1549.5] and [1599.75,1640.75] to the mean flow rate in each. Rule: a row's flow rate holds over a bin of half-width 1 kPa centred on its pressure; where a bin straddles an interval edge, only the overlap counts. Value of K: 9.8 kPa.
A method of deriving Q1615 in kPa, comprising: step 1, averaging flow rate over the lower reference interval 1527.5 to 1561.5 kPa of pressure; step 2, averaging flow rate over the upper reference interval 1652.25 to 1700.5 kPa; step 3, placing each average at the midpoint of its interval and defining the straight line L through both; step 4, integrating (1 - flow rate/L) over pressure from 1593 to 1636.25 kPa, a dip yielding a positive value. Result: 3.3 kPa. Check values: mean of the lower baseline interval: 2.09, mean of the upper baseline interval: 1.98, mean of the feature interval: 1.88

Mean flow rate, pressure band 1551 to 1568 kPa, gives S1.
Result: 2.16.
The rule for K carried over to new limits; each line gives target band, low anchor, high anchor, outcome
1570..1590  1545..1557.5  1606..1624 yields 7.6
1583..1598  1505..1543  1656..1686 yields 6.9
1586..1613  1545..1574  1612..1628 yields 6.5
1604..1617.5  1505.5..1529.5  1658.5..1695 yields 0.5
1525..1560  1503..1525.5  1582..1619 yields -3.9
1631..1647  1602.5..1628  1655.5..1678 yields 0.1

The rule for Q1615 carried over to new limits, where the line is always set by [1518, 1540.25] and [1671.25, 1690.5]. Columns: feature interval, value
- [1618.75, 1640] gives 0.1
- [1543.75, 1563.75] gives -0.7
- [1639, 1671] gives -0.3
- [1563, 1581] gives 2.4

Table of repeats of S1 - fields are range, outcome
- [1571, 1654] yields 1.73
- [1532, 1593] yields 1.77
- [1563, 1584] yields 1.65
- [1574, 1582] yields 1.34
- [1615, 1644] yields 2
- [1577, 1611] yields 1.39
